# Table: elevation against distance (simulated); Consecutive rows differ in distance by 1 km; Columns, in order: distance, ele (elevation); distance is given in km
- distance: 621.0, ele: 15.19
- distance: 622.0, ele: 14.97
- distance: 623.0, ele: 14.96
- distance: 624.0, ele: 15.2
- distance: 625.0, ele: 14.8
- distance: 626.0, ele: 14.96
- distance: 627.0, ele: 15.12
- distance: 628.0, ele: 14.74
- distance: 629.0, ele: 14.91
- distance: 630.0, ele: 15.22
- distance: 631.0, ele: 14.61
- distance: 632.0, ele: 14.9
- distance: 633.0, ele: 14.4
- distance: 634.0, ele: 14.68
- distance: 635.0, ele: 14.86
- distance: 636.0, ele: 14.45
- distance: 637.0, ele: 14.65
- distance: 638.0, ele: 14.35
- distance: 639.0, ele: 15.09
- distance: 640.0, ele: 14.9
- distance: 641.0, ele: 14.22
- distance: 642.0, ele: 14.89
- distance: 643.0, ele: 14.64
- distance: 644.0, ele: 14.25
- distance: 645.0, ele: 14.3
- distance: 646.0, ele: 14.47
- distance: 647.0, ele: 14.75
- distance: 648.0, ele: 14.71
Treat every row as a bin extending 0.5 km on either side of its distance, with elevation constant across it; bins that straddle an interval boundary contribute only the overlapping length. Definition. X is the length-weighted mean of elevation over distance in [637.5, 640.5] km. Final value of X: 14.8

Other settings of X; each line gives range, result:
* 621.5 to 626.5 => 15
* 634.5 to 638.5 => 14.6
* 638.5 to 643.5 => 14.7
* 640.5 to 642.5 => 14.6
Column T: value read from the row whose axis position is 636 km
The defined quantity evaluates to 14.45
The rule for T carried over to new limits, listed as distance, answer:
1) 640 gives 14.9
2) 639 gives 15.09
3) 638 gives 14.35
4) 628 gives 14.74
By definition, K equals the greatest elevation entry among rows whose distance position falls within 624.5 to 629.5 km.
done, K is 15.12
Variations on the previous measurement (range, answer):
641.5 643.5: 14.89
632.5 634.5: 14.68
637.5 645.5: 15.09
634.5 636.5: 14.86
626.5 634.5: 15.22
